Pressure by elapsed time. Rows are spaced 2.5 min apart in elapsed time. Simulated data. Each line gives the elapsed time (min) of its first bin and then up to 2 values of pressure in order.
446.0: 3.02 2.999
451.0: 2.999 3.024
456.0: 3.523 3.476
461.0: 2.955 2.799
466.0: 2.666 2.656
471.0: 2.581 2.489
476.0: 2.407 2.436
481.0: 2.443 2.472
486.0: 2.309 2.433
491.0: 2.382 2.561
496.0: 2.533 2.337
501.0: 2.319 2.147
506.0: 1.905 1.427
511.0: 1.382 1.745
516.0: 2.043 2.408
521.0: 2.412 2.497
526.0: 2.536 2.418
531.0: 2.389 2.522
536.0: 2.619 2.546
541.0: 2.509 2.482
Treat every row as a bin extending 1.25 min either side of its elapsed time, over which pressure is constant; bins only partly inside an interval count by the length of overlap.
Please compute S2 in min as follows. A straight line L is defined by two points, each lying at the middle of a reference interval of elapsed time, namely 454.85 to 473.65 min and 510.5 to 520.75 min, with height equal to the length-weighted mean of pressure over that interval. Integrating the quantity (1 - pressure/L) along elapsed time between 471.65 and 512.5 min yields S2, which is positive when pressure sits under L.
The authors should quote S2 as 2.8 min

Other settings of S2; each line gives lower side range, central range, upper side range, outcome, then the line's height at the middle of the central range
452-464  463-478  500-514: 1.31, 2.83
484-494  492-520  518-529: 4.10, 2.44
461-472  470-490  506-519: -0.10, 2.44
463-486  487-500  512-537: 0.08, 2.46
